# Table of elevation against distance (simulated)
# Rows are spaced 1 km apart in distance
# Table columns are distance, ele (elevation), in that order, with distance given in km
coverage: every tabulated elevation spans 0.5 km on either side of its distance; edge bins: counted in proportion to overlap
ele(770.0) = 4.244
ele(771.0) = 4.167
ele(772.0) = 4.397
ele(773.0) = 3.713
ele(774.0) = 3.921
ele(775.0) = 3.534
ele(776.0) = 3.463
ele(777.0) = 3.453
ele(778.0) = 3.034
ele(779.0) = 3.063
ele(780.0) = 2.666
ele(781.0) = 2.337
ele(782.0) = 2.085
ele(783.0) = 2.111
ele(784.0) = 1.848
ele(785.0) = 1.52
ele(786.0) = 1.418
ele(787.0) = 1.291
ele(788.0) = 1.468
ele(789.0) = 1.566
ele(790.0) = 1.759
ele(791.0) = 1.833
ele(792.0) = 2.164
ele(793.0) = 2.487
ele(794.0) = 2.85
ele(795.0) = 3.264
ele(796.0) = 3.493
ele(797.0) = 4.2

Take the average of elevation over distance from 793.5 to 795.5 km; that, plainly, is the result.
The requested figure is 3.06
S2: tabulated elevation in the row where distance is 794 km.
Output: 2.85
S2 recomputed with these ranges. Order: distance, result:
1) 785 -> 1.52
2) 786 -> 1.418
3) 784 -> 1.848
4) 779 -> 3.063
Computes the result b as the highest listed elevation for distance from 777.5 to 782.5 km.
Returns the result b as 3.063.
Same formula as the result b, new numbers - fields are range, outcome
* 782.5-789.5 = 2.111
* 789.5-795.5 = 3.264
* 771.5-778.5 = 4.397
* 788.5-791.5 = 1.833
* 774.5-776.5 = 3.534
